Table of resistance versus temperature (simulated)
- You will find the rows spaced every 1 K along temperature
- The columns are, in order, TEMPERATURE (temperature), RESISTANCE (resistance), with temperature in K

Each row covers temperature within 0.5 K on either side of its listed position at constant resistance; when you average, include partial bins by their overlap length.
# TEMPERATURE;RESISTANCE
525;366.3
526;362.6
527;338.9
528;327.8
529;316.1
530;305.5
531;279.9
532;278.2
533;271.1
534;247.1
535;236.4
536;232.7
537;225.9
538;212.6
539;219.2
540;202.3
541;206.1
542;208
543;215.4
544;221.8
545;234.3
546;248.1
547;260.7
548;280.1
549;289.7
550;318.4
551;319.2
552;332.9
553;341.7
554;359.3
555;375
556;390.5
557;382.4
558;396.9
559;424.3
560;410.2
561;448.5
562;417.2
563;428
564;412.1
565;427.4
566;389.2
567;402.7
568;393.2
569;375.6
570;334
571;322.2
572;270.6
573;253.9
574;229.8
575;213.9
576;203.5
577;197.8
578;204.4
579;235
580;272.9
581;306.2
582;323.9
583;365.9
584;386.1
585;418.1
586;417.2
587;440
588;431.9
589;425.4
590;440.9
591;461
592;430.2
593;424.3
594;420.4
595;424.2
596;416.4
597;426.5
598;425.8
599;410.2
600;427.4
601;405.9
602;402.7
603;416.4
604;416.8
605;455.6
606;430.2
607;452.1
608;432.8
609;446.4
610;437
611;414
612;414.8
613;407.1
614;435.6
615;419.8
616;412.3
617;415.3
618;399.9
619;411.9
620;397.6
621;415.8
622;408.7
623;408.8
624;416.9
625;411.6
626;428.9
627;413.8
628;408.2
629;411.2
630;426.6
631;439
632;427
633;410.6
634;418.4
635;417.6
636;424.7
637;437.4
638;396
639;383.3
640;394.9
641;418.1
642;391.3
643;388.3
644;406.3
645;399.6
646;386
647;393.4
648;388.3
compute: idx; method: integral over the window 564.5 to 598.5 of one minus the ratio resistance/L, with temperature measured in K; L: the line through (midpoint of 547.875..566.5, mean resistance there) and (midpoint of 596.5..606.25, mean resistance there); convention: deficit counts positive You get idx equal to 3.9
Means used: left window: 378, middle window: 356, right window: 422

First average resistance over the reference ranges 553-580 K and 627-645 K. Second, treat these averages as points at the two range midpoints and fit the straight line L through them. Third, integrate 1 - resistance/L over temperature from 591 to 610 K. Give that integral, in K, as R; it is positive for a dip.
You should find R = -2.6 K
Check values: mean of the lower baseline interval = 341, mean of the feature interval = 427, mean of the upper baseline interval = 411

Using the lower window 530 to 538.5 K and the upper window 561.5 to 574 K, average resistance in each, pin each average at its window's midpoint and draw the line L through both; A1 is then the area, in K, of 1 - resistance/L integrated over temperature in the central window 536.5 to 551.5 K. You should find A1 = 2.2 K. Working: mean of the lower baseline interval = 251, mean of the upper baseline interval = 363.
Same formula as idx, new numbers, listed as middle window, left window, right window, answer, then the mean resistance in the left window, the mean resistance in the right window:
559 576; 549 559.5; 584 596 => 1.2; 361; 428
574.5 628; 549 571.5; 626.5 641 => 0.8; 380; 415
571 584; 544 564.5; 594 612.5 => 4.1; 350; 425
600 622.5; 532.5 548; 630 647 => -3.9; 231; 409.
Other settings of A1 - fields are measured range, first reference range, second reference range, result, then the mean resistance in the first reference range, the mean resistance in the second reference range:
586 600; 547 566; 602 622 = -0.8 K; 373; 422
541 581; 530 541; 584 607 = -0.1 K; 242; 426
